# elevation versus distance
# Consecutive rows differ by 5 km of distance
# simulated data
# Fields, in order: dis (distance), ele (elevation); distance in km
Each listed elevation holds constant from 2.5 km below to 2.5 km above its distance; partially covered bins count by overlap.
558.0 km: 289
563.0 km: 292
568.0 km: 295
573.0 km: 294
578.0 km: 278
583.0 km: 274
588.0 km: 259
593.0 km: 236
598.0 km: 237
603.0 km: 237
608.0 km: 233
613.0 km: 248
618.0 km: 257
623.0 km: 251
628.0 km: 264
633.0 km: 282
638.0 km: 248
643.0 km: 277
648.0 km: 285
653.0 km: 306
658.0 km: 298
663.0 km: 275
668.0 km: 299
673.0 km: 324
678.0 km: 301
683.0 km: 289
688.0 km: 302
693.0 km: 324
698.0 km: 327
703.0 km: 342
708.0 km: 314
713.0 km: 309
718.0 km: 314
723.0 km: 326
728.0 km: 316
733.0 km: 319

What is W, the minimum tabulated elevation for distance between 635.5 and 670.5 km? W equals 248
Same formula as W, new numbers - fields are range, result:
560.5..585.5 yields 274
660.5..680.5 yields 275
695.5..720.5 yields 309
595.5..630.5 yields 233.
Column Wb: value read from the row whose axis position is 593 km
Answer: 236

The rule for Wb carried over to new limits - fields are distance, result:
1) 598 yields 237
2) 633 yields 282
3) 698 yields 327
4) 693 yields 324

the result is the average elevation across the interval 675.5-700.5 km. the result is 309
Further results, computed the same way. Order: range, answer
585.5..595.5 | 248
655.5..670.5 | 291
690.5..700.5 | 326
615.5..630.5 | 257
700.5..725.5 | 321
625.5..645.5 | 268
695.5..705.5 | 334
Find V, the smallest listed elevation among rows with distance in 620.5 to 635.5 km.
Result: 251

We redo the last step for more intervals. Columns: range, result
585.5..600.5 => 236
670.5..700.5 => 289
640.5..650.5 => 277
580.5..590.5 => 259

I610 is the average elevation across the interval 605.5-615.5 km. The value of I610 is 240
